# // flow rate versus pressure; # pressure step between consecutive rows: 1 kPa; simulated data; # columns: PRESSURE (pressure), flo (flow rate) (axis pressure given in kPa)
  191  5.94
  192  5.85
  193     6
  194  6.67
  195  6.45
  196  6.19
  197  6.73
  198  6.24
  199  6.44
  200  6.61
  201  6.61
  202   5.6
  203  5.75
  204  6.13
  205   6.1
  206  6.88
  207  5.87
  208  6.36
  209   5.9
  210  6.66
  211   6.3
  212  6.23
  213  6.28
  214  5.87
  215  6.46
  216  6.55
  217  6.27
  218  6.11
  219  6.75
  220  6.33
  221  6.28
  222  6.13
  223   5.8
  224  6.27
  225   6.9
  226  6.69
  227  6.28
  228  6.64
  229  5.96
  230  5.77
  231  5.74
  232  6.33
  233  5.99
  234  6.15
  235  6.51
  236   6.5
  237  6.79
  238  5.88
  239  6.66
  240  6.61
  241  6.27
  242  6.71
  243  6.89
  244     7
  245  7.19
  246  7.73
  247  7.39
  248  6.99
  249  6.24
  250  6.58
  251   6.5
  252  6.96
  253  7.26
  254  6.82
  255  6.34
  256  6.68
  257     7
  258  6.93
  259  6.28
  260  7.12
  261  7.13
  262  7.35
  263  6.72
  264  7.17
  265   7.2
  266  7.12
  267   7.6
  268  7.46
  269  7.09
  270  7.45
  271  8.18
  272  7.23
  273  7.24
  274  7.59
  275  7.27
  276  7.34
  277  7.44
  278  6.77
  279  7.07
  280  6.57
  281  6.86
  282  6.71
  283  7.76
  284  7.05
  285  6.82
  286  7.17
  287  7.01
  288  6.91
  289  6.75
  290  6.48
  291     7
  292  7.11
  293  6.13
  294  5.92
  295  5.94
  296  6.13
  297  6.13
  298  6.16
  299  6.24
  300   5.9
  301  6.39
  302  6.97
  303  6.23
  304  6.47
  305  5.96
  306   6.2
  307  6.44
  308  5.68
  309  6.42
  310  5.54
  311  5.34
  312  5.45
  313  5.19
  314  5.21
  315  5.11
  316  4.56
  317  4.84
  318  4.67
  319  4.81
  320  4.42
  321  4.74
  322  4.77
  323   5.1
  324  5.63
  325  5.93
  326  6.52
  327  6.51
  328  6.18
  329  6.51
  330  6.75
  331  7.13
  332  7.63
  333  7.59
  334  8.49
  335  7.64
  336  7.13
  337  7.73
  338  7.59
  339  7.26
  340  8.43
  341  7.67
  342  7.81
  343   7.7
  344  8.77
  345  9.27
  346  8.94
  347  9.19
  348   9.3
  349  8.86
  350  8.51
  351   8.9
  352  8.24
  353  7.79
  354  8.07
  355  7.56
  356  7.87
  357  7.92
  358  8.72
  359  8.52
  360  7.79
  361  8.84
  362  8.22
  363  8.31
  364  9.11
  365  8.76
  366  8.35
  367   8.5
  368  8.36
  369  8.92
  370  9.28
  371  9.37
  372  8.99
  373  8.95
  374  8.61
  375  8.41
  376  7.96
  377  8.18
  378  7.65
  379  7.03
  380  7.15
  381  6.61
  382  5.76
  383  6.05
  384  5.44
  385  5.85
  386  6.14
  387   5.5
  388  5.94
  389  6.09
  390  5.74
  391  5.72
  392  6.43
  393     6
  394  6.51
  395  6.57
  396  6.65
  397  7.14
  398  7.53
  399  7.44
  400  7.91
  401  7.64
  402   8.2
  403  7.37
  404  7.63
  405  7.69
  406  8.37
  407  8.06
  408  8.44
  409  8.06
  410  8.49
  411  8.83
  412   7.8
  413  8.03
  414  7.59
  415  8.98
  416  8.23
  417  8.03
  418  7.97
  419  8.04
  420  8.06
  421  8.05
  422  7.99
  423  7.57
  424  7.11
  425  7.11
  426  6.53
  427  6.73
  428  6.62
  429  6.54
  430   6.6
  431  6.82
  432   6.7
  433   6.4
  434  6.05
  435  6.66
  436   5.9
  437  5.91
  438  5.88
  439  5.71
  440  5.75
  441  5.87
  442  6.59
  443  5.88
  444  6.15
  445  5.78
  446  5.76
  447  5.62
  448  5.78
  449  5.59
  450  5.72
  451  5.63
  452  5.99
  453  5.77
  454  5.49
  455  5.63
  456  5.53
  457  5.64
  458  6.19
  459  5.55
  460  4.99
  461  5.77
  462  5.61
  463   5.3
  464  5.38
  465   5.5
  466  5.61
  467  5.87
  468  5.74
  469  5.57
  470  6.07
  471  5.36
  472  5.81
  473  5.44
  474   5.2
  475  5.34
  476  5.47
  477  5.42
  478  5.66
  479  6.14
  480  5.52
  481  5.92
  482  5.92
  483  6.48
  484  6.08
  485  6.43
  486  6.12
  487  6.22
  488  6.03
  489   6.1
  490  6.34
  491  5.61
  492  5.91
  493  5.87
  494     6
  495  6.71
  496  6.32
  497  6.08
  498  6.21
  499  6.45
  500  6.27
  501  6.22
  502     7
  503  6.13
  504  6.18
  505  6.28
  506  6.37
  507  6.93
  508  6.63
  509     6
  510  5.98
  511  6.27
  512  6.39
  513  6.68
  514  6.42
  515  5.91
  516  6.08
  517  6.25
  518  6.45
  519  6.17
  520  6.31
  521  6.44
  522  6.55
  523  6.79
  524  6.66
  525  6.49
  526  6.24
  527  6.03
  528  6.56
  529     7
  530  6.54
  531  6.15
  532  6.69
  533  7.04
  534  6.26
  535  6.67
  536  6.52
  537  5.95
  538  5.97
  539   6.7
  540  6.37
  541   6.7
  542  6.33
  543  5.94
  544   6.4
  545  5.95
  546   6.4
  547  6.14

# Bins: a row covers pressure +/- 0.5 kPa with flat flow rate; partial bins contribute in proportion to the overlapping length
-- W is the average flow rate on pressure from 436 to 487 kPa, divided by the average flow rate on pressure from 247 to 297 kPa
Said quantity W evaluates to 0.83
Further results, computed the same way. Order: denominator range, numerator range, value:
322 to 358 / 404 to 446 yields 0.94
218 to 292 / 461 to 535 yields 0.90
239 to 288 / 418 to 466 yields 0.88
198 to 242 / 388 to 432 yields 1.18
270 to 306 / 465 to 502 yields 0.88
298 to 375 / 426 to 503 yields 0.82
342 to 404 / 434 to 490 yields 0.75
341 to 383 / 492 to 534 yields 0.77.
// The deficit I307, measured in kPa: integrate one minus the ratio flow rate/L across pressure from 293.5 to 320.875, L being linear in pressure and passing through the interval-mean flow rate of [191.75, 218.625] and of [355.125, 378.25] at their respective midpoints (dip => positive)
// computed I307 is 7.0 kPa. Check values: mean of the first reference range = 6.27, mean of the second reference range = 8.5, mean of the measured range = 5.7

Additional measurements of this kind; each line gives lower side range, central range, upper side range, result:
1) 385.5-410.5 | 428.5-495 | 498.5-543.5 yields 8.53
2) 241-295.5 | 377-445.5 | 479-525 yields -4.49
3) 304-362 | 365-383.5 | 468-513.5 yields -3.53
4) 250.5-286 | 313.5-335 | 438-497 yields 2.61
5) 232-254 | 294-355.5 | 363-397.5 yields 3.04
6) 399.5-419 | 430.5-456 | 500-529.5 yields 5.35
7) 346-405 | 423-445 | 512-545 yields 2.50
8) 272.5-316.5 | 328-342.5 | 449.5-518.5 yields -2.65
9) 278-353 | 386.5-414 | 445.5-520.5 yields -4.06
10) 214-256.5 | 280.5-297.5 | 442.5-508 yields -0.86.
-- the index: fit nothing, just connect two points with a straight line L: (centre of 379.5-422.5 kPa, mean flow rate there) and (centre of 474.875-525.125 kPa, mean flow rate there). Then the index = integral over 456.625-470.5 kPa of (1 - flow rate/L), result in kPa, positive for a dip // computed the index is 2.0 kPa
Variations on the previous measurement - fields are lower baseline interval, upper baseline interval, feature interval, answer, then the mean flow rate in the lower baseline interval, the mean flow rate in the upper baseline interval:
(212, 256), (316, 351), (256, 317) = 1.5 kPa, 6.5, 7.05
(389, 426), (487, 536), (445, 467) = 4.3 kPa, 7.55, 6.35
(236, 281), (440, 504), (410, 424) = -4.4 kPa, 6.99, 5.86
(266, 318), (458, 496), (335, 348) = -3.8 kPa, 6.51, 5.8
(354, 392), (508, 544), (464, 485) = 3.4 kPa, 7.62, 6.39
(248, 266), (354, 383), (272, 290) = 0.2 kPa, 6.85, 8.16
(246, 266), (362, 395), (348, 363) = -2.1 kPa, 6.9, 7.37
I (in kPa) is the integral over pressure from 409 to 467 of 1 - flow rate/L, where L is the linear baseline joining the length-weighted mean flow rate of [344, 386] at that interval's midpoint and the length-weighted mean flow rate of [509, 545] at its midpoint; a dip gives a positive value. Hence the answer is 6.7 kPa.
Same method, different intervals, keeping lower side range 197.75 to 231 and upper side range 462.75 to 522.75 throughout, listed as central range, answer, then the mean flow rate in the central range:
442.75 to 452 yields 0.5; 5.78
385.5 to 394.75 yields 0.2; 6.02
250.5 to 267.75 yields -2.0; 6.96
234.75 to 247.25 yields -1.1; 6.77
